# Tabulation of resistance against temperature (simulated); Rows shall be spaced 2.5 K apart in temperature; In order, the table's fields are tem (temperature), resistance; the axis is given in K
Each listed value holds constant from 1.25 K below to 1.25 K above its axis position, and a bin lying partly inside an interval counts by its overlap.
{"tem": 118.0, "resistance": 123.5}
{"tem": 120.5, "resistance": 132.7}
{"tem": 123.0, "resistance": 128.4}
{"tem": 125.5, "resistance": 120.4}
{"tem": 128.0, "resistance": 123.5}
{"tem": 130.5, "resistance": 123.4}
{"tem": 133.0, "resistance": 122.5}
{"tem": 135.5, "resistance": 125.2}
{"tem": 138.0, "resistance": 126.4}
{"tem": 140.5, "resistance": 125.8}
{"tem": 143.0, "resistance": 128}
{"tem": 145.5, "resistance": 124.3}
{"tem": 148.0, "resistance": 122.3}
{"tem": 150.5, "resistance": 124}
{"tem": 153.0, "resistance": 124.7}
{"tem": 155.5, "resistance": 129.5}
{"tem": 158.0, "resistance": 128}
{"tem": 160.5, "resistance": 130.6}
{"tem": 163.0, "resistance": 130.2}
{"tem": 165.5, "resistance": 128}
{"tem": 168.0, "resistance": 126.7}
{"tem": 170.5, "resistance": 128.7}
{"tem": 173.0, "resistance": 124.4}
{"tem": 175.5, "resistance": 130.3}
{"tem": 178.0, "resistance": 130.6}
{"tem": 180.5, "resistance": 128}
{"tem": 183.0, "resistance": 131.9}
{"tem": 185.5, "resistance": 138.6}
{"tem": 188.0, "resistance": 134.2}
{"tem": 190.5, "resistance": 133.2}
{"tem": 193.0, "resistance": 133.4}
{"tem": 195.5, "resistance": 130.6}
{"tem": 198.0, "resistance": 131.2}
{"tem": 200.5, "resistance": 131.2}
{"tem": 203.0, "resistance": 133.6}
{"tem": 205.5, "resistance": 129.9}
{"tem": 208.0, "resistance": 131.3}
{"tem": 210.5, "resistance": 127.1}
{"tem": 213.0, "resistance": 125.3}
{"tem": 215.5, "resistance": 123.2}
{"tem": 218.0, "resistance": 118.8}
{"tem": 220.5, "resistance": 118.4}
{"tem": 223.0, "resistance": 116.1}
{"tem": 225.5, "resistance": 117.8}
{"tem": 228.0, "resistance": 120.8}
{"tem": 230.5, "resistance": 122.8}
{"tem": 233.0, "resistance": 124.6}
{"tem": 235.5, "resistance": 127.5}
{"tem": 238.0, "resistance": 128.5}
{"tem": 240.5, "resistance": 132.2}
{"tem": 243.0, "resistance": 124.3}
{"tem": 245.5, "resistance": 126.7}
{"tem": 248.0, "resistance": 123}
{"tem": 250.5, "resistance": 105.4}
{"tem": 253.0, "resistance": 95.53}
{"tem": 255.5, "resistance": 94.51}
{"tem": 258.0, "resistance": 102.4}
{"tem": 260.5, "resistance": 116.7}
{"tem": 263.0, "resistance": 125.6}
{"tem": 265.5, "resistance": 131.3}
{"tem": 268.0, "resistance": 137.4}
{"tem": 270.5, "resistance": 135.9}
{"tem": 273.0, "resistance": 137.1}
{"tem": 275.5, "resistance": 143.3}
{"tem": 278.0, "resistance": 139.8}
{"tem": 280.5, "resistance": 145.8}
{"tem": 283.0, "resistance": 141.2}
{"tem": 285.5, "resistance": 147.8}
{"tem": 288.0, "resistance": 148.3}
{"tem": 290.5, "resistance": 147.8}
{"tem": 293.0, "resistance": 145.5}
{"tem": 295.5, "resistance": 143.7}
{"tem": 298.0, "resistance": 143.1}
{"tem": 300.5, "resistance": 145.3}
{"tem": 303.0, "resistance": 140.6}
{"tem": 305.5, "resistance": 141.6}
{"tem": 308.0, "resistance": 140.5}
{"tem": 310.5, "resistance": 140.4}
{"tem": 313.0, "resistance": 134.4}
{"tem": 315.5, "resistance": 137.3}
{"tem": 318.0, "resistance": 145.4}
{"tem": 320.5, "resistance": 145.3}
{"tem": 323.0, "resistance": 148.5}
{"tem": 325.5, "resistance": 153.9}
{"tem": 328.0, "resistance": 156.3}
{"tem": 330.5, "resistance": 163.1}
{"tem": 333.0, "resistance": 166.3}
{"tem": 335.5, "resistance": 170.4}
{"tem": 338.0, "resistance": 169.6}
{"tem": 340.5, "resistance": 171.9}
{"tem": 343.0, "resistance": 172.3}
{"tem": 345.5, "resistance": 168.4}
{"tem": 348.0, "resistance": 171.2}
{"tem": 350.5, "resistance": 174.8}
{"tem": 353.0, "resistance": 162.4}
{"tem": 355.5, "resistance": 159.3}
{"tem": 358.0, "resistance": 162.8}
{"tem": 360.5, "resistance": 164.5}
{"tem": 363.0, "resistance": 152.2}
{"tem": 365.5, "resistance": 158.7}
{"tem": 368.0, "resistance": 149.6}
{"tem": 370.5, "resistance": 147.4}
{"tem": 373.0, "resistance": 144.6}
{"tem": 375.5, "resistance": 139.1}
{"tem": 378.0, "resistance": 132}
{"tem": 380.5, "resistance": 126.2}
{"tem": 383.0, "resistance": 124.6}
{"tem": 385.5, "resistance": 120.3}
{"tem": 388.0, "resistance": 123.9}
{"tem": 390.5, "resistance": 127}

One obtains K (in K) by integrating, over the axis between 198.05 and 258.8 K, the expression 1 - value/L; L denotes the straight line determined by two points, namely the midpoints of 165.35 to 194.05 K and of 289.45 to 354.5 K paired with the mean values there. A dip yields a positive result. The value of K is 7.6 K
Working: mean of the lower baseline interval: 131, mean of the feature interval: 121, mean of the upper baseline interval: 154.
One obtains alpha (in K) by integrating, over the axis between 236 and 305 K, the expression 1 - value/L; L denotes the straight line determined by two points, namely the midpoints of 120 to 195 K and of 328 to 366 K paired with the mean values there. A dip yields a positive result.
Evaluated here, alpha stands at 8.8 K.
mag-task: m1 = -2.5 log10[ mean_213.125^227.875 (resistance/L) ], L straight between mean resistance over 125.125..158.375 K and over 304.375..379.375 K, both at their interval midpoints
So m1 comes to 0.146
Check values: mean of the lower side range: 125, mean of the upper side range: 155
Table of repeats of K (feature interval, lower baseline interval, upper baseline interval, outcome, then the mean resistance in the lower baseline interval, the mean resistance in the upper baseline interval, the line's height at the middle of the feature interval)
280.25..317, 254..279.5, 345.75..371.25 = -1.3 K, 126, 161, 138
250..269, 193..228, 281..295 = 3.4 K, 126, 146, 139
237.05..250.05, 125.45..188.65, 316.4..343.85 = 1.6 K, 127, 160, 144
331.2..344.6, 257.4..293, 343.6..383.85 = -1.9 K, 137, 153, 148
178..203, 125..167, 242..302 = -0.9 K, 126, 131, 128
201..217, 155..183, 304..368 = 0.8 K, 129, 157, 136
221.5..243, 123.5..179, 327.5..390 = 2.1 K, 126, 154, 137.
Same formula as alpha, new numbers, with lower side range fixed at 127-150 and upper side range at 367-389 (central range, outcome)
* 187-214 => -0.8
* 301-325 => -1.9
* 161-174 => -0.2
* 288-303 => -1.6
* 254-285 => 0.1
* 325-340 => -3.6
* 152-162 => -0.2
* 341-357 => -4.2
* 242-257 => 2.1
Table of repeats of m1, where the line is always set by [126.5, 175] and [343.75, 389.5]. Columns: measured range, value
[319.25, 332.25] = -0.07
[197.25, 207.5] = 0.00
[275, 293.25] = -0.04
